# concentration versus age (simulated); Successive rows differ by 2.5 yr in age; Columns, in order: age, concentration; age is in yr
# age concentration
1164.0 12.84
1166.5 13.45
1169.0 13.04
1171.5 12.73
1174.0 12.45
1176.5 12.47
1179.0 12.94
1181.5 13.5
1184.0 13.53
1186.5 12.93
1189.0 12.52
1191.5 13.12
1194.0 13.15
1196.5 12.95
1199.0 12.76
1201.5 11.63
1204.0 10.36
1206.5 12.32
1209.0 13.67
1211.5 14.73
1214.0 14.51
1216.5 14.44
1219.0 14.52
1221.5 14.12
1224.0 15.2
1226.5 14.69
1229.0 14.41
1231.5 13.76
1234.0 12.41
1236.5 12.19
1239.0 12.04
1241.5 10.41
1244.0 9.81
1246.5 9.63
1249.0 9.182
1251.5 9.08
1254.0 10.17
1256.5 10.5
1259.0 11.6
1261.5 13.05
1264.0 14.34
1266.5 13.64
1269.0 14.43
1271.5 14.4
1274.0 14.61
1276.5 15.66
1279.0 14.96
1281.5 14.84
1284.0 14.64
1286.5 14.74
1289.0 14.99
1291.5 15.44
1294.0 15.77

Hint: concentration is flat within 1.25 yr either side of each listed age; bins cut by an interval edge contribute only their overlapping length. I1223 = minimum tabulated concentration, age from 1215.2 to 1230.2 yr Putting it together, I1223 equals 14.12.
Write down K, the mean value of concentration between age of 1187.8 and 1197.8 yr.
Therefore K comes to 12.9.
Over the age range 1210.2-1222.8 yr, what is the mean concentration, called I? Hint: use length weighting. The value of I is 14.5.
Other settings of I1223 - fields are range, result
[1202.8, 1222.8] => 10.36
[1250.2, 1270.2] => 9.08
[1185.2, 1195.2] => 12.52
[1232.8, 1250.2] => 9.182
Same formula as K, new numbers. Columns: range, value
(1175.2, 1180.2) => 12.7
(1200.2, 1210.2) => 12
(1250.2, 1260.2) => 10.3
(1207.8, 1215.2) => 14.3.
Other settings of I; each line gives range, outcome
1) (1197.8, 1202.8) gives 12.2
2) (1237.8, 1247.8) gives 10.5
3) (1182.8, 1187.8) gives 13.2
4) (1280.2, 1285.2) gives 14.7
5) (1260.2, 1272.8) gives 14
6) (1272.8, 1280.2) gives 15.1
